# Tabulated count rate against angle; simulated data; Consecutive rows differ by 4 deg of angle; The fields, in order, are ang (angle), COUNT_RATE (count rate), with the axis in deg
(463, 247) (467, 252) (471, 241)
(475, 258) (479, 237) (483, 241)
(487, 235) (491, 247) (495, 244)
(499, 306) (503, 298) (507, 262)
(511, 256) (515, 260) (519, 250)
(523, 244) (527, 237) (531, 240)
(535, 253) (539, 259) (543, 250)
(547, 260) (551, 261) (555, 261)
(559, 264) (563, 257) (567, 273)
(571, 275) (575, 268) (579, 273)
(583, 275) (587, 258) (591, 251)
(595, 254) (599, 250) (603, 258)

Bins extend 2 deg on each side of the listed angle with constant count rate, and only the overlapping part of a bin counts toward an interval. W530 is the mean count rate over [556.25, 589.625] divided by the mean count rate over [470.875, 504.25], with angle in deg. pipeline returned 1.04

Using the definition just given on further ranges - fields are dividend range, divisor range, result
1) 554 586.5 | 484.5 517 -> 1.02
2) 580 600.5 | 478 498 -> 1.06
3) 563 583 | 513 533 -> 1.10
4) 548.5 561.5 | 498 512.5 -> 0.94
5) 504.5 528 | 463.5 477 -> 1.01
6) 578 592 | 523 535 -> 1.09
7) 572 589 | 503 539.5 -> 1.06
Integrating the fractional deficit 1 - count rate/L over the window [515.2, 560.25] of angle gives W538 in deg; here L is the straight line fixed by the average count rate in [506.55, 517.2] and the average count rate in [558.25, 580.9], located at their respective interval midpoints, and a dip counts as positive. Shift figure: 1.8 deg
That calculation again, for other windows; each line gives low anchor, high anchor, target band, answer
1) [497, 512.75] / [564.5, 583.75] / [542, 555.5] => 0.8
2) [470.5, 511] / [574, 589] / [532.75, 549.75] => 0.5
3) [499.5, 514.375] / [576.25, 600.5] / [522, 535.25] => 1.4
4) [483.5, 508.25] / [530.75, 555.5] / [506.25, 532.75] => 1.1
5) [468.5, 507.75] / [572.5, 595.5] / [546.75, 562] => 0.0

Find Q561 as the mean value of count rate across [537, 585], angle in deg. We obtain 265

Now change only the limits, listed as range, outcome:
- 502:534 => 254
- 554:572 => 266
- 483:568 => 257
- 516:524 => 249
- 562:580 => 270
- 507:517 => 259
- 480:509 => 261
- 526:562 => 254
